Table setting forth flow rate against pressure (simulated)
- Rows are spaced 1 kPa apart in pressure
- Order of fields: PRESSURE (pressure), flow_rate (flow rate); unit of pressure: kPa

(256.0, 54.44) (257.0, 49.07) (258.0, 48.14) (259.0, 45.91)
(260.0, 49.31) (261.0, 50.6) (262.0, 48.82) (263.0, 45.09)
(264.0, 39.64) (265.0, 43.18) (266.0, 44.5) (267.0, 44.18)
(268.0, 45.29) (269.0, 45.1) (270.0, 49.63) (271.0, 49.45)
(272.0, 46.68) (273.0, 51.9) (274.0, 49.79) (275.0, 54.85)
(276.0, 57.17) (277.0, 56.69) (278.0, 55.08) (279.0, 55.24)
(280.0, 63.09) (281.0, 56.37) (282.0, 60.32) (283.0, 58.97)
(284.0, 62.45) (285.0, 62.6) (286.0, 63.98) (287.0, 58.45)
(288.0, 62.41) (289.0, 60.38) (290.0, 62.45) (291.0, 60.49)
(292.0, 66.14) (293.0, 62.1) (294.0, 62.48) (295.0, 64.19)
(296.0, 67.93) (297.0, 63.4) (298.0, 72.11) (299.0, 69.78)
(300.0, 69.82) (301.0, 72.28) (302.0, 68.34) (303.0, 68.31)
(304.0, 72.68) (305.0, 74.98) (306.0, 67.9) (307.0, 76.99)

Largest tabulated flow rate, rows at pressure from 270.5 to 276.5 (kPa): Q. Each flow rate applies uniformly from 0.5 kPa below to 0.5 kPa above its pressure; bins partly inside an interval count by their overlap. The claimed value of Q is 57.17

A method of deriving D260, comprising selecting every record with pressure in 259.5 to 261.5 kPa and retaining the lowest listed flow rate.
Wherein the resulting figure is 49.31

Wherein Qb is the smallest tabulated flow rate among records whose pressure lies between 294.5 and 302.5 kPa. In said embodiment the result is 63.4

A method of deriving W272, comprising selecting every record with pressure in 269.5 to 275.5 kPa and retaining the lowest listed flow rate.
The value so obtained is 46.68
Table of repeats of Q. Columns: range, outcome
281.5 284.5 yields 62.45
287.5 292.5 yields 66.14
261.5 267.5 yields 48.82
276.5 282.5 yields 63.09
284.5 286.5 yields 63.98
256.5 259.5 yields 49.07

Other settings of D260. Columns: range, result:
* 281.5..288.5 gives 58.45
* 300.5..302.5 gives 68.34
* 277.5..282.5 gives 55.08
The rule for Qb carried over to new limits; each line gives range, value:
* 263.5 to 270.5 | 39.64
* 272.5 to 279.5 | 49.79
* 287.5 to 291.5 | 60.38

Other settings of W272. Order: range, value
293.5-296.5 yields 62.48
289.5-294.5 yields 60.49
